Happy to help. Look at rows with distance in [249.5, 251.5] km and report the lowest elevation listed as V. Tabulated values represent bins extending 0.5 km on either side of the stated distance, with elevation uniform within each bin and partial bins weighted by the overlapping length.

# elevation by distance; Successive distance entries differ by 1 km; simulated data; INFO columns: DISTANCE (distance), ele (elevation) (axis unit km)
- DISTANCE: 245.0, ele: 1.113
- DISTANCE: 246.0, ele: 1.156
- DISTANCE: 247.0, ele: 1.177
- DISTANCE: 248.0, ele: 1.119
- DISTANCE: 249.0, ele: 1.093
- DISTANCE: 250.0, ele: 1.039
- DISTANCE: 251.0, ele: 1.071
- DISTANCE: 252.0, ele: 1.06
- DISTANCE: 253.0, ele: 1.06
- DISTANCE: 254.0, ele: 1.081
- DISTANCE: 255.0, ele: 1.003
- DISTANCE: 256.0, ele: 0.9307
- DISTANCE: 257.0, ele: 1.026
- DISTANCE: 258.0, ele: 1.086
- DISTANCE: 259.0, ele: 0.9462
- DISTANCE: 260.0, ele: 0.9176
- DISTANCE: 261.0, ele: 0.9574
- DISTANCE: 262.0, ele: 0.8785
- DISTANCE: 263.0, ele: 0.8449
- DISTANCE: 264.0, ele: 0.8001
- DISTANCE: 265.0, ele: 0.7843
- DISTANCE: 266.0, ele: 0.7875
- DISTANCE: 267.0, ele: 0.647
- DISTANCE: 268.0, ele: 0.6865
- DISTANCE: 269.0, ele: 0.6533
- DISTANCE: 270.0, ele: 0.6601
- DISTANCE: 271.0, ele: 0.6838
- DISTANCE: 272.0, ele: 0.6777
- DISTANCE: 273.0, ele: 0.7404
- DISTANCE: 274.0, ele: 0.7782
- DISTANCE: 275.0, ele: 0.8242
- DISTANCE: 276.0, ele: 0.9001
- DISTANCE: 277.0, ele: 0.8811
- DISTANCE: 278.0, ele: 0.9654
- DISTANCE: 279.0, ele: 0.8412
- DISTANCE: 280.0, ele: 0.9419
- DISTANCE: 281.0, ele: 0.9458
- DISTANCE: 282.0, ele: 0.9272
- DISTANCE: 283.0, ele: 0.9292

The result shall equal 1.039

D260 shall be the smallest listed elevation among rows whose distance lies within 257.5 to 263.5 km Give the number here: 0.8449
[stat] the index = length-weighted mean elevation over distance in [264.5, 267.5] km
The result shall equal 0.74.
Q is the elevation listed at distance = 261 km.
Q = 0.9574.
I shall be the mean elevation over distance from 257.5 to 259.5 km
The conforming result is 1.02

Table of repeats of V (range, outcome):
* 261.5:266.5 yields 0.7843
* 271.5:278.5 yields 0.6777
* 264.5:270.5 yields 0.647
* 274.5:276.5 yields 0.8242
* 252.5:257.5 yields 0.9307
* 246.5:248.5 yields 1.119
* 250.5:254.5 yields 1.06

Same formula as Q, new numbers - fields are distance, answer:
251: 1.071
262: 0.8785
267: 0.647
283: 0.9292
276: 0.9001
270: 0.6601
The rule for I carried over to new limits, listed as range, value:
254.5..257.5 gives 0.987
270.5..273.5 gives 0.701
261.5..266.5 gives 0.819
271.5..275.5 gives 0.755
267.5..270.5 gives 0.667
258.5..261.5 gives 0.94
